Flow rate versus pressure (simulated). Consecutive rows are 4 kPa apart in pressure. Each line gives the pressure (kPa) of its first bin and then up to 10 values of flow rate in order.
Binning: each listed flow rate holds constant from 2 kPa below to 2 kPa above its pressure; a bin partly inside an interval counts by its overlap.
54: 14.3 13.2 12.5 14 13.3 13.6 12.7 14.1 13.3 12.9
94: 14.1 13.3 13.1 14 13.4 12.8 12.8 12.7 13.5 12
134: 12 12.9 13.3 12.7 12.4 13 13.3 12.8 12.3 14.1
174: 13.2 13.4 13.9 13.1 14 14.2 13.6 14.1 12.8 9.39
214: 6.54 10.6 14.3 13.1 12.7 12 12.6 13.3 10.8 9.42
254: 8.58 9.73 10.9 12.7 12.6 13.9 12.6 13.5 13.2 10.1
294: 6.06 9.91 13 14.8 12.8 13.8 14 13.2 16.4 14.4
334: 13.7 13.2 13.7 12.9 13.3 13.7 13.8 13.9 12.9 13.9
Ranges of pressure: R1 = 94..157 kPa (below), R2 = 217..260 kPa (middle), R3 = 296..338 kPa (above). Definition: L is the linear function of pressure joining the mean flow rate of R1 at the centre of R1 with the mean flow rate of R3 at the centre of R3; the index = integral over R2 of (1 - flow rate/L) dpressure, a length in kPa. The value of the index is 5.64 kPa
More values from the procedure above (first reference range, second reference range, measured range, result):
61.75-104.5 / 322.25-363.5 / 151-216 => 4.1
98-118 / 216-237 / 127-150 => 0.8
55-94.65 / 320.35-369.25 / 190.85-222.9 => 3.8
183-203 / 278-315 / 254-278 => 1.3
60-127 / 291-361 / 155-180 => 0.1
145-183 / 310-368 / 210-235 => 3.7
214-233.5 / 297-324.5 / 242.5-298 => 6.8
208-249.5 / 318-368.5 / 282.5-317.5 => 2.8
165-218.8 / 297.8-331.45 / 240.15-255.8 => 3.1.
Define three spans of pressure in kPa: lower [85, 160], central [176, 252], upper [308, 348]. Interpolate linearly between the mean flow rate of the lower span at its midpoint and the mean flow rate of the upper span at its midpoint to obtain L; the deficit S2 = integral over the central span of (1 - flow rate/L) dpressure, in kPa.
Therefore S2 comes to 6.0 kPa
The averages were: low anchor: 13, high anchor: 13.8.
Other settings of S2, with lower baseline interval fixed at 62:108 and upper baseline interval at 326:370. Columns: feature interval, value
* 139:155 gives 0.8 kPa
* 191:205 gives -0.3 kPa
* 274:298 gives 4.2 kPa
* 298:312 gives 0.7 kPa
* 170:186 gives 0.0 kPa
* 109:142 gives 1.7 kPa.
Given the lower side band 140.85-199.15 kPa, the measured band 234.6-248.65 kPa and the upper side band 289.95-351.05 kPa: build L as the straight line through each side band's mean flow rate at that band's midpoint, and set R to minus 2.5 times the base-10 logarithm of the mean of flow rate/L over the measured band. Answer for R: 0.09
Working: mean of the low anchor 13.3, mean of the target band 12.1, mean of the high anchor 12.9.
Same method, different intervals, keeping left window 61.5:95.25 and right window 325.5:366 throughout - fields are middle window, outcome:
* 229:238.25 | 0.10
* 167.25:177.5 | 0.00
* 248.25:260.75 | 0.41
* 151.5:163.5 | 0.04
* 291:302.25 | 0.43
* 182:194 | -0.01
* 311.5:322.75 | 0.00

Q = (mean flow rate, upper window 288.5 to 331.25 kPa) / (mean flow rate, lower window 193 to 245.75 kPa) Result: 1.0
